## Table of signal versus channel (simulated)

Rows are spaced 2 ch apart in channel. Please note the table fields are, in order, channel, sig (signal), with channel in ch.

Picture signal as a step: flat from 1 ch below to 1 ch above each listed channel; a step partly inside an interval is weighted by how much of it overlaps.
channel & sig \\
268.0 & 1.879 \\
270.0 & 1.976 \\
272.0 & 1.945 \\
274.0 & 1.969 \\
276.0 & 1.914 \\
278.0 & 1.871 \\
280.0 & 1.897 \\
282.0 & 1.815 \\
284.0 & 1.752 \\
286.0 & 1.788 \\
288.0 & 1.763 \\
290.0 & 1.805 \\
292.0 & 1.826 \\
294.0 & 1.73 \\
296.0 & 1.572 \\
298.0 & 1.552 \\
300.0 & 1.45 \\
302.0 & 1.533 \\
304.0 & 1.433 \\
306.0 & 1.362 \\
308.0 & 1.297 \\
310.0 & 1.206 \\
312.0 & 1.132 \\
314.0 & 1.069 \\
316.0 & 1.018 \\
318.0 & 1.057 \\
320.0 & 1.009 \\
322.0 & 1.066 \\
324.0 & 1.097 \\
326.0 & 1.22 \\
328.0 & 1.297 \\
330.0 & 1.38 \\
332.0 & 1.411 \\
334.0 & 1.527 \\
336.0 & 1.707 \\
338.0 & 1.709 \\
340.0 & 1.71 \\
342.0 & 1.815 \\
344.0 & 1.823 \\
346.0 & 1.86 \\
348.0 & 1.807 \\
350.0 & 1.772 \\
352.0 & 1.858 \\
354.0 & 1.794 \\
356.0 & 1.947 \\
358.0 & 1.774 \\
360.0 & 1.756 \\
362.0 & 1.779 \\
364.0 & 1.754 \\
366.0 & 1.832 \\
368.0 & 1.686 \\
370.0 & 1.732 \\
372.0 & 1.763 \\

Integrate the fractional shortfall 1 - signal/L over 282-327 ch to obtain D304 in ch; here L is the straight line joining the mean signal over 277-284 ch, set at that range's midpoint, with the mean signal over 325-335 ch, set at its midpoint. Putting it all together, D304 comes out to 6.13 ch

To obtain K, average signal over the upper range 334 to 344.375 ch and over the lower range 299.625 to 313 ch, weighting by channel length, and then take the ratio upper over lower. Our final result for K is 1.3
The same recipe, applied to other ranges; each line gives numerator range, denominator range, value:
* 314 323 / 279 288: 0.58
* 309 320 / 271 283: 0.57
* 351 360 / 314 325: 1.74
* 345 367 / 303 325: 1.56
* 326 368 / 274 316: 1.08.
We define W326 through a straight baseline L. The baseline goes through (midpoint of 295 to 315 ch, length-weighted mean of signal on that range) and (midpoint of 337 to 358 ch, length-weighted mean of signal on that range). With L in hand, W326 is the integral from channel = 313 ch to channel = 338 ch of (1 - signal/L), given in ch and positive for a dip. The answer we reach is 5.19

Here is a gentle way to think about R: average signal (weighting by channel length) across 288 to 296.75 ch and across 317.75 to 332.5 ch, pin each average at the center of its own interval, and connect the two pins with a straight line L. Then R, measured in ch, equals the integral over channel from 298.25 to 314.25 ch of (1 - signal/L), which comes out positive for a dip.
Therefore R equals 1.9 ch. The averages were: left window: 1.74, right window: 1.19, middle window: 1.33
